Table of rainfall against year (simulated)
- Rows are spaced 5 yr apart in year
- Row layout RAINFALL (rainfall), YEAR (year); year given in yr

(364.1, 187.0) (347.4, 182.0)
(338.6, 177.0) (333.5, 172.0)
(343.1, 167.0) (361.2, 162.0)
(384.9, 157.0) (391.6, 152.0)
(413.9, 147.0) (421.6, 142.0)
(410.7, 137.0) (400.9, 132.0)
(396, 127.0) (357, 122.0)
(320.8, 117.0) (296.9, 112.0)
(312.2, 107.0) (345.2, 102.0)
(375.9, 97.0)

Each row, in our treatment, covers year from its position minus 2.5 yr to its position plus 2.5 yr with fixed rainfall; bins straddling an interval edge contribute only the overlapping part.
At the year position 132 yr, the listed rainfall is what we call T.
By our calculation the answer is 400.9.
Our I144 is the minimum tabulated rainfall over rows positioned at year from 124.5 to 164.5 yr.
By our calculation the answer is 361.2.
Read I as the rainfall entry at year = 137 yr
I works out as 410.7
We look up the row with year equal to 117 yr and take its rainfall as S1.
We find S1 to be 320.8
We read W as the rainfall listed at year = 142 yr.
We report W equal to 421.6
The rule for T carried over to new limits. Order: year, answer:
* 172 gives 333.5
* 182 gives 347.4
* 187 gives 364.1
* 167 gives 343.1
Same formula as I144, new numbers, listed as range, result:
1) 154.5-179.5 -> 333.5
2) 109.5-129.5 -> 296.9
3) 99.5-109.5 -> 312.2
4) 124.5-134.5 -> 396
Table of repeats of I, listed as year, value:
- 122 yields 357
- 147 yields 413.9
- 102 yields 345.2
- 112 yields 296.9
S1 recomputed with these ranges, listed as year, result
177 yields 338.6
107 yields 312.2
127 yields 396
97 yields 375.9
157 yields 384.9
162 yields 361.2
